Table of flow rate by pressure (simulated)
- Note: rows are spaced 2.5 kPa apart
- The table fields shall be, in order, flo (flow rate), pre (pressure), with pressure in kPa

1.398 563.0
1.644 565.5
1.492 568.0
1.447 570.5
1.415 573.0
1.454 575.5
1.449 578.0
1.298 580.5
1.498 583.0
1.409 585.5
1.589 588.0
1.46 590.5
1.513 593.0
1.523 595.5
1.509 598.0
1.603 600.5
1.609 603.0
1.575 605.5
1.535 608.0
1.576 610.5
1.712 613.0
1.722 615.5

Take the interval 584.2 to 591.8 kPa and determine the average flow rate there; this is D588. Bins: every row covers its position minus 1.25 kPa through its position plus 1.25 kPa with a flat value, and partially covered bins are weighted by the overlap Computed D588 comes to 1.49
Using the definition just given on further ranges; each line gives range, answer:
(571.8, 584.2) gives 1.42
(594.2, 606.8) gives 1.56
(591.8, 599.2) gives 1.52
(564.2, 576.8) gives 1.49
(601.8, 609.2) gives 1.57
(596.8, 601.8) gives 1.56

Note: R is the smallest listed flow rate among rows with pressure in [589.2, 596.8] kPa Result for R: 1.46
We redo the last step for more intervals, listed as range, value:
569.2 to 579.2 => 1.415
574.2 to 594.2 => 1.298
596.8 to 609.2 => 1.509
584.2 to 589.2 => 1.409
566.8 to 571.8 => 1.447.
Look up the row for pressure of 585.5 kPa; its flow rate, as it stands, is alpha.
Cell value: 1.409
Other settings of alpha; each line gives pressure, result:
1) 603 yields 1.609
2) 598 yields 1.509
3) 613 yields 1.712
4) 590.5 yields 1.46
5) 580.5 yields 1.298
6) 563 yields 1.398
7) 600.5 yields 1.603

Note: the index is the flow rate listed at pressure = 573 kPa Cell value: 1.415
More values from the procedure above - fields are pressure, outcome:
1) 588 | 1.589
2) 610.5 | 1.576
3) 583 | 1.498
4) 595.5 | 1.523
